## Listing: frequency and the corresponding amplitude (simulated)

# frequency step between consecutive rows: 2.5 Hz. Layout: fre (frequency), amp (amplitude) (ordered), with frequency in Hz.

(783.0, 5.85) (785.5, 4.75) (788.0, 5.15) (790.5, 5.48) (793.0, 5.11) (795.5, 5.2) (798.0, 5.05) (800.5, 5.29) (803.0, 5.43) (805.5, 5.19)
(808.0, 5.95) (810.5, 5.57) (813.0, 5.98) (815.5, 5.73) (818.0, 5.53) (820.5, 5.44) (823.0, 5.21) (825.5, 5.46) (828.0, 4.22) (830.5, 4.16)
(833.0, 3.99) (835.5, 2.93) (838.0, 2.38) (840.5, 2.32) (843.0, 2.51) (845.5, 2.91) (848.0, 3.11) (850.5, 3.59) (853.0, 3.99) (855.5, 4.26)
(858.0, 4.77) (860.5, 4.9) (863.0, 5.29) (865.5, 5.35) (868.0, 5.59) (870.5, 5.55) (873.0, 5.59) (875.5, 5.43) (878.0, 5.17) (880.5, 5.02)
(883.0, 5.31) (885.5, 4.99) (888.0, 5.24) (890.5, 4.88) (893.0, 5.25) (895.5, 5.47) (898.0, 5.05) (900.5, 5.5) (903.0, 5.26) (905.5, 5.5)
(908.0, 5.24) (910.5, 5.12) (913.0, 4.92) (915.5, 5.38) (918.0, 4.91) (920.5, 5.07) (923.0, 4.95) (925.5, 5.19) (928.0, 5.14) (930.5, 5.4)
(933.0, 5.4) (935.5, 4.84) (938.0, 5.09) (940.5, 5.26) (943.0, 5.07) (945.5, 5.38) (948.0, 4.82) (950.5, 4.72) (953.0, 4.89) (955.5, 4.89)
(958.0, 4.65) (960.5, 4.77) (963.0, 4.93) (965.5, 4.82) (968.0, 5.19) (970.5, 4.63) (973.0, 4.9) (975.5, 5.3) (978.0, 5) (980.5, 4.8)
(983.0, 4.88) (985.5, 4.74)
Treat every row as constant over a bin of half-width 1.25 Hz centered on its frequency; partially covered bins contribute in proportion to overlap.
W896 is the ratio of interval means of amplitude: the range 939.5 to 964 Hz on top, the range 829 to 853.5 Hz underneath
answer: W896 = 1.6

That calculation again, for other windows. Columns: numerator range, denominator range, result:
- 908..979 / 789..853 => 1.11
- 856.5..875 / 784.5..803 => 1.02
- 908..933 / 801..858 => 1.17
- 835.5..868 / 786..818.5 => 0.70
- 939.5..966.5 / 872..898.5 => 0.94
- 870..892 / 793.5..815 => 0.96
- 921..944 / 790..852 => 1.13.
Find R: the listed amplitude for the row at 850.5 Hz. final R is 3.59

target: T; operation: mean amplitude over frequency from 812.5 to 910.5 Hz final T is 4.72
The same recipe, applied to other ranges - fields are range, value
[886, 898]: 5.18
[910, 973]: 5.01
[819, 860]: 3.86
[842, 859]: 3.59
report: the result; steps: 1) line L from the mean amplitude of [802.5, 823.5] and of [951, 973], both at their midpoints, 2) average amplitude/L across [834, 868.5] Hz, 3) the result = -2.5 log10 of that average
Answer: 0.37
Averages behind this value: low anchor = 5.58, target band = 3.81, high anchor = 4.84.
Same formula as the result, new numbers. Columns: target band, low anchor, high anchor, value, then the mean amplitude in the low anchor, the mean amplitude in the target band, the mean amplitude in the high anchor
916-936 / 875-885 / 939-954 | -0.011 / 5.2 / 5.13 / 5.03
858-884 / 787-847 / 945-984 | -0.117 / 4.67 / 5.29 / 4.9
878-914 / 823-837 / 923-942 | -0.080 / 4.21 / 5.2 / 5.17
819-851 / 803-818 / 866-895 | 0.429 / 5.65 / 3.73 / 5.28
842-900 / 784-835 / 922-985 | 0.071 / 5.16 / 4.77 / 4.99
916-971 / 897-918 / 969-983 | 0.013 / 5.23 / 5.01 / 4.93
